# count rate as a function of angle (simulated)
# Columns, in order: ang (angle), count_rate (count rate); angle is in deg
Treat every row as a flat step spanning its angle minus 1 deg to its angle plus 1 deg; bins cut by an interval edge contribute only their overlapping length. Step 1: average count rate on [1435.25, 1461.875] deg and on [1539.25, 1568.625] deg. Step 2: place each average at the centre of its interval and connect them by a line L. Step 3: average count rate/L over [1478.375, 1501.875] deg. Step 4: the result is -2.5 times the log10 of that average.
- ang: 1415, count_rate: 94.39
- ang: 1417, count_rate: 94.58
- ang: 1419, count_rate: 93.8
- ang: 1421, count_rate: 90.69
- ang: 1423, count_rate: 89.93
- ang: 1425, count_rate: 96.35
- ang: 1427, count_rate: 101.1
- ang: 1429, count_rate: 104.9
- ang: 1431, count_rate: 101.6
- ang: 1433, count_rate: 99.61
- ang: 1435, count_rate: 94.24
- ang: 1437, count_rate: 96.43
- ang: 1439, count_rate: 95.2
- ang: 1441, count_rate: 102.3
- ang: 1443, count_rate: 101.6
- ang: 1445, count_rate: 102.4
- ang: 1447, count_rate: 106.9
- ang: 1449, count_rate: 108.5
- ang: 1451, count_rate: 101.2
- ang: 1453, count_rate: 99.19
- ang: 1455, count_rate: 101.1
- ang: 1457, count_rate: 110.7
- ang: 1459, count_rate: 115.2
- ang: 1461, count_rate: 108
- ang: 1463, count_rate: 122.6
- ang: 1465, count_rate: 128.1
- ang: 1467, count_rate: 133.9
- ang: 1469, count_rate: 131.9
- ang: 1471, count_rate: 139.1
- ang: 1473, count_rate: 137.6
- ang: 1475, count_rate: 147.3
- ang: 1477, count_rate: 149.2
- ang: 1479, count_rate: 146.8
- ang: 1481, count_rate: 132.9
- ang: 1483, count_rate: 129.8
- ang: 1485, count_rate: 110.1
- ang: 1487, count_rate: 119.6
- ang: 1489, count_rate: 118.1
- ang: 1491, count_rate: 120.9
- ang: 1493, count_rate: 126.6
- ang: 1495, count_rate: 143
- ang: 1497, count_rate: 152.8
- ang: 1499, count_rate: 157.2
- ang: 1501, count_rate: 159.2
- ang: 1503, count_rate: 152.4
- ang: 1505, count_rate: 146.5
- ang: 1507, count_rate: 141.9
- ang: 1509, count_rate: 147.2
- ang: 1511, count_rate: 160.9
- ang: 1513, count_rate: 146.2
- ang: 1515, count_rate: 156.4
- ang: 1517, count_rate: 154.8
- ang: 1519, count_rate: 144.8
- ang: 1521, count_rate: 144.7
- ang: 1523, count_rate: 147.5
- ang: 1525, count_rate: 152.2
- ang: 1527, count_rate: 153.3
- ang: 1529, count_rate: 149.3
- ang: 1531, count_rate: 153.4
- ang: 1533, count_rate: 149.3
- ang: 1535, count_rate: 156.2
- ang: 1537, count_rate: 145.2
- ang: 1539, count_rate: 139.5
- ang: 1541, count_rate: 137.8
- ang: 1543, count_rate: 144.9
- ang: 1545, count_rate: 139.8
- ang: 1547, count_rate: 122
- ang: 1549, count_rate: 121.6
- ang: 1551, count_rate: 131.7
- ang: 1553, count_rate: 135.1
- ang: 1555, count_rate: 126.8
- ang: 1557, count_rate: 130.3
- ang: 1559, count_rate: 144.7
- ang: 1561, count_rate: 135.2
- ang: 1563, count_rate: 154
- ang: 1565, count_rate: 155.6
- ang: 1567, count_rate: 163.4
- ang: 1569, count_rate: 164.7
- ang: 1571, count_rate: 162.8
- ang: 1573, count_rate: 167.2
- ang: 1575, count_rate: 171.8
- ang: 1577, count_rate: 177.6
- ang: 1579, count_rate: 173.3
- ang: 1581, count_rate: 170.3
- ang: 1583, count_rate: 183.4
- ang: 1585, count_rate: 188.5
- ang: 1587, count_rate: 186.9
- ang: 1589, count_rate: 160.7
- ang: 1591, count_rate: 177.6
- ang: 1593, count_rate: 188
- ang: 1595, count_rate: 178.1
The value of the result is -0.14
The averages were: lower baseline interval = 103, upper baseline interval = 139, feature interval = 134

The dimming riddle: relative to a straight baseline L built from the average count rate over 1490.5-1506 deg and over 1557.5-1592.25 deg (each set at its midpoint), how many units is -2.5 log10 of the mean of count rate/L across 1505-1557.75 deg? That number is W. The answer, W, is 0.08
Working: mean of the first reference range 146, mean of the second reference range 167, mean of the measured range 144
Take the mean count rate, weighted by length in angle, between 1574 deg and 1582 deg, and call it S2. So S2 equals 173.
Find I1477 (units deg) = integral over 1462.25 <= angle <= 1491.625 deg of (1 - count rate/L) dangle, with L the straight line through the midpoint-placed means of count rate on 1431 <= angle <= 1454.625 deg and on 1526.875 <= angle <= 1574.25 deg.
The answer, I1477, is -4.3 deg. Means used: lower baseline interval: 101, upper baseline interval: 145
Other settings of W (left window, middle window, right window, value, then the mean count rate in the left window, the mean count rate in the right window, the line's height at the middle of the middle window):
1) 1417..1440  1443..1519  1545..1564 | -0.17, 96.6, 134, 112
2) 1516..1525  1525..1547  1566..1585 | 0.06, 148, 171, 155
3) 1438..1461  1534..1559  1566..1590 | 0.14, 104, 173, 156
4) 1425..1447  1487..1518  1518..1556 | -0.14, 100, 142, 128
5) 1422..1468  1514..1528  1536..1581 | -0.13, 105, 148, 134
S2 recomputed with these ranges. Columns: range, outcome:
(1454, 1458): 106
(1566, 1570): 164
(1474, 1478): 148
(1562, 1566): 155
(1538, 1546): 140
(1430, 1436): 98.5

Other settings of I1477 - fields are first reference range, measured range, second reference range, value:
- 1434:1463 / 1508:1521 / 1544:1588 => -1.8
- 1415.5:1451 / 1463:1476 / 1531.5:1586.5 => -2.4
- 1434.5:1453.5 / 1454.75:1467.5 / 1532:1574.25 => -1.1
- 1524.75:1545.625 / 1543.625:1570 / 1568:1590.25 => 3.3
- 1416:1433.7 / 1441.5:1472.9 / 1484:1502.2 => 0.1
